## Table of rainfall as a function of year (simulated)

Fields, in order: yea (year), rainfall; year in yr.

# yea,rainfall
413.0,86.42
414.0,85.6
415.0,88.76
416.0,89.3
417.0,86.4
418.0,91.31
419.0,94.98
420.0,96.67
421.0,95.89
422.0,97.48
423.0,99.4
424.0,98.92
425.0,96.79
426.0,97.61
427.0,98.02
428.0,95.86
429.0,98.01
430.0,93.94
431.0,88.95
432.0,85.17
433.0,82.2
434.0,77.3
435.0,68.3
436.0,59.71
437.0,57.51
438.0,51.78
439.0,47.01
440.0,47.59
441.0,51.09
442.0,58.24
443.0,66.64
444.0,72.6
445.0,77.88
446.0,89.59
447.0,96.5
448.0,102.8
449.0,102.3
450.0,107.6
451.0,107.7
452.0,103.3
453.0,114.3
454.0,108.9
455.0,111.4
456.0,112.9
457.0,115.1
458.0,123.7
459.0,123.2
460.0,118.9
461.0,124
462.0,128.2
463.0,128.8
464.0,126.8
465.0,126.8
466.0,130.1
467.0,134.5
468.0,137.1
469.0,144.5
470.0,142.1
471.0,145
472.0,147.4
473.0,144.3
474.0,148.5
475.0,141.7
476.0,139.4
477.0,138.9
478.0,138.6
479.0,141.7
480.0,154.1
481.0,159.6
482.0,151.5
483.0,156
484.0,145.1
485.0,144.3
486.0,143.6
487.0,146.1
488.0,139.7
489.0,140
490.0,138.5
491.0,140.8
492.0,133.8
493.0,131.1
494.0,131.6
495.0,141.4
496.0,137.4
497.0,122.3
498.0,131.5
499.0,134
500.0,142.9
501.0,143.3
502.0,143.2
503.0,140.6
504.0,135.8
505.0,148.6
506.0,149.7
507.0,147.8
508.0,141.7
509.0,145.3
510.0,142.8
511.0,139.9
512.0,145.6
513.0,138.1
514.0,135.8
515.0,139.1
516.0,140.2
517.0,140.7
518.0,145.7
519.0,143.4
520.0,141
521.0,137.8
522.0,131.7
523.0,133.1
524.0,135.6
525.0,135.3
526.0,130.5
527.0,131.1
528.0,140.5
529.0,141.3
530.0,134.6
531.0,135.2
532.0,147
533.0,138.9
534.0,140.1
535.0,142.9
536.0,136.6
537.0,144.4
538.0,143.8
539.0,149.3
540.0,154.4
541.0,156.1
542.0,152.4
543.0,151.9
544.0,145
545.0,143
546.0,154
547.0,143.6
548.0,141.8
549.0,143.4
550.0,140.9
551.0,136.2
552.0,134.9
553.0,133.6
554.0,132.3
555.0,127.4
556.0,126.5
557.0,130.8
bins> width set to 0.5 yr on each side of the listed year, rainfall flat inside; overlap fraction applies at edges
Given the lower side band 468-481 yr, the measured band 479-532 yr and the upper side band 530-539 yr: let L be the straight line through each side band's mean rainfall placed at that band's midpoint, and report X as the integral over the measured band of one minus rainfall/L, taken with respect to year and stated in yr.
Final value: 0.8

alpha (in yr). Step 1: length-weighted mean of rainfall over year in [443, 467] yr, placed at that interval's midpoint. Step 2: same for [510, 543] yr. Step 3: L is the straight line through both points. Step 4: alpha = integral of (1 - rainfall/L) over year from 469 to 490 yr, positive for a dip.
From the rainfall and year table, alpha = -4.2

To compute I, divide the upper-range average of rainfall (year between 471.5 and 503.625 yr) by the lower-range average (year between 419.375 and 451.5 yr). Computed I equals 1.70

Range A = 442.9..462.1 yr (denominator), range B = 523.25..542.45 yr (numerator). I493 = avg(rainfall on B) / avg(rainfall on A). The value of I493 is 1.34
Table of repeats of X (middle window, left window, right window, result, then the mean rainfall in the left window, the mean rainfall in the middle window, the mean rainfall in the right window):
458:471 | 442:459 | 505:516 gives -2.42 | 100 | 131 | 143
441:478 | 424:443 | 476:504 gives -3.59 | 75.7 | 117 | 141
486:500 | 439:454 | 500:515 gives -0.85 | 85.1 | 137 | 143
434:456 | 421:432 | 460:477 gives 6.37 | 96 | 81.7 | 136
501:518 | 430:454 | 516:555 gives -2.53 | 79.9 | 142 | 141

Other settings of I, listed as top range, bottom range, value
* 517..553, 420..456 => 1.64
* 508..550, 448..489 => 1.07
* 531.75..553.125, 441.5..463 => 1.39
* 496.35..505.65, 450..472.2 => 1.11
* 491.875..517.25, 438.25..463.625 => 1.43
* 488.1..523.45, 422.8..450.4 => 1.73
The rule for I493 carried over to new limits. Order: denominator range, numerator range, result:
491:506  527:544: 1.05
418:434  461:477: 1.46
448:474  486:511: 1.12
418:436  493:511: 1.53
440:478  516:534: 1.20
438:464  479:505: 1.45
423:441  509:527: 1.76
